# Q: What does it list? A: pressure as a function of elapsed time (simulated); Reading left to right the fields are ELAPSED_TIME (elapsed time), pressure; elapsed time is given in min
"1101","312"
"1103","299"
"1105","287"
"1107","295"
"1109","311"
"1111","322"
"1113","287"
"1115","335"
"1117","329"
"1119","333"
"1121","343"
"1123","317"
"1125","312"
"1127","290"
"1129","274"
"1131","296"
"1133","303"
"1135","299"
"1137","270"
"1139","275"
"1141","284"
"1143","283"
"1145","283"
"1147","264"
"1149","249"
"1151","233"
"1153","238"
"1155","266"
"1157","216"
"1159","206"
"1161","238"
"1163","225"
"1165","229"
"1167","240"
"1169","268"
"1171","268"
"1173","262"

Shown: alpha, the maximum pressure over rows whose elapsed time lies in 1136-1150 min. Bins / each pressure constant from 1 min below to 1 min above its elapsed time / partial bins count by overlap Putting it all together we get 284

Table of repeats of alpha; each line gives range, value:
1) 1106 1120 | 335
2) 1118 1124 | 343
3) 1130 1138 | 303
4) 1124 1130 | 312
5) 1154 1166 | 266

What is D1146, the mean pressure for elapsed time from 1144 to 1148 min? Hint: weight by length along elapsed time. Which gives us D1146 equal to 274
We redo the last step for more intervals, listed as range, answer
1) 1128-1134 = 291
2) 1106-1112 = 309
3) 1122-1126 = 314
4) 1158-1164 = 223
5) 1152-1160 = 232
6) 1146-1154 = 246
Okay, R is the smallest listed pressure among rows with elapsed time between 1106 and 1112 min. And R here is 295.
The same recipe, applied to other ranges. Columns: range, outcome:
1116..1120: 329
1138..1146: 275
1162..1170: 225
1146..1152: 233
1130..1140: 270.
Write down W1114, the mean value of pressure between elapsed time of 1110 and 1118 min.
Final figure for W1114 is 318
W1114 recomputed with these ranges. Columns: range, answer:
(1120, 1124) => 330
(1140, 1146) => 283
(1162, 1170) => 240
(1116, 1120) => 331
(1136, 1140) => 272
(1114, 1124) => 331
